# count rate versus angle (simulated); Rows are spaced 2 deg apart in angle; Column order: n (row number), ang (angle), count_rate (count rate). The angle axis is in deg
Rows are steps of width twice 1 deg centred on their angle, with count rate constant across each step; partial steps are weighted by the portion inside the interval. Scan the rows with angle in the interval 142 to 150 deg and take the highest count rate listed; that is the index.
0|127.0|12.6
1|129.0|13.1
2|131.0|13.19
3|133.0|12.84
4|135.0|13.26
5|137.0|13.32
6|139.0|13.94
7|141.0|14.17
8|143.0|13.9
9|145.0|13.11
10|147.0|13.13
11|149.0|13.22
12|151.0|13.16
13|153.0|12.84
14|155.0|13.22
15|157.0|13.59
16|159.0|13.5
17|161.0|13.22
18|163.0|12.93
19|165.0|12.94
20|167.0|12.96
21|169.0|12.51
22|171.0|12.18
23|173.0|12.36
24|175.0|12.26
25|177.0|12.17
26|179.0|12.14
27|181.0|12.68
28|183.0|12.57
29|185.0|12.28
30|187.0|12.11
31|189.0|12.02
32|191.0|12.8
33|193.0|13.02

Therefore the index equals 13.9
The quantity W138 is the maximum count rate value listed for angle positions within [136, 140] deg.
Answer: 13.94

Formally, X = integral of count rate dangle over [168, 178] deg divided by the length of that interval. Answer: 12.3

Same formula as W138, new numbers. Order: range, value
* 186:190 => 12.11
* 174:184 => 12.68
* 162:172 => 12.96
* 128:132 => 13.19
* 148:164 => 13.59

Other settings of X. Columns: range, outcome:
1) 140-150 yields 13.5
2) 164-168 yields 12.9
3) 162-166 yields 12.9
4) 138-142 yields 14.1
